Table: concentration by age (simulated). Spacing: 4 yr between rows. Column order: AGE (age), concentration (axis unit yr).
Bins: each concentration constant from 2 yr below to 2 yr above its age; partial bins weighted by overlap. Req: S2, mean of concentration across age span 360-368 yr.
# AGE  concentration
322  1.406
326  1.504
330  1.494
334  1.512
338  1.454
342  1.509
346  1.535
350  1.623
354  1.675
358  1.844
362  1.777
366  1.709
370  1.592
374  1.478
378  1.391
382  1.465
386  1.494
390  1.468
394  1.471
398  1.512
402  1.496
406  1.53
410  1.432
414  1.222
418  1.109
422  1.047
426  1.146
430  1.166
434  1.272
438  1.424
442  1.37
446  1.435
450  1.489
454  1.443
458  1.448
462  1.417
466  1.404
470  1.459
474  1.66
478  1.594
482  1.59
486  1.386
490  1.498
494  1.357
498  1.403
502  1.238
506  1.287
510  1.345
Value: 1.74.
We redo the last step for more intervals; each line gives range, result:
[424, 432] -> 1.16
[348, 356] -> 1.65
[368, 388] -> 1.48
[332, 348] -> 1.5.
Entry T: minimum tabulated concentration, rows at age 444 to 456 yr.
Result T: 1.435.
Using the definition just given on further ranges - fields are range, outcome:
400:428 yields 1.047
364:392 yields 1.391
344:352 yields 1.535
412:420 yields 1.109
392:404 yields 1.471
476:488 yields 1.386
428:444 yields 1.166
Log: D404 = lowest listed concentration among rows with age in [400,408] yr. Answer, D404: 1.496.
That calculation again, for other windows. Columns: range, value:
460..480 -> 1.404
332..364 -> 1.454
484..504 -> 1.238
